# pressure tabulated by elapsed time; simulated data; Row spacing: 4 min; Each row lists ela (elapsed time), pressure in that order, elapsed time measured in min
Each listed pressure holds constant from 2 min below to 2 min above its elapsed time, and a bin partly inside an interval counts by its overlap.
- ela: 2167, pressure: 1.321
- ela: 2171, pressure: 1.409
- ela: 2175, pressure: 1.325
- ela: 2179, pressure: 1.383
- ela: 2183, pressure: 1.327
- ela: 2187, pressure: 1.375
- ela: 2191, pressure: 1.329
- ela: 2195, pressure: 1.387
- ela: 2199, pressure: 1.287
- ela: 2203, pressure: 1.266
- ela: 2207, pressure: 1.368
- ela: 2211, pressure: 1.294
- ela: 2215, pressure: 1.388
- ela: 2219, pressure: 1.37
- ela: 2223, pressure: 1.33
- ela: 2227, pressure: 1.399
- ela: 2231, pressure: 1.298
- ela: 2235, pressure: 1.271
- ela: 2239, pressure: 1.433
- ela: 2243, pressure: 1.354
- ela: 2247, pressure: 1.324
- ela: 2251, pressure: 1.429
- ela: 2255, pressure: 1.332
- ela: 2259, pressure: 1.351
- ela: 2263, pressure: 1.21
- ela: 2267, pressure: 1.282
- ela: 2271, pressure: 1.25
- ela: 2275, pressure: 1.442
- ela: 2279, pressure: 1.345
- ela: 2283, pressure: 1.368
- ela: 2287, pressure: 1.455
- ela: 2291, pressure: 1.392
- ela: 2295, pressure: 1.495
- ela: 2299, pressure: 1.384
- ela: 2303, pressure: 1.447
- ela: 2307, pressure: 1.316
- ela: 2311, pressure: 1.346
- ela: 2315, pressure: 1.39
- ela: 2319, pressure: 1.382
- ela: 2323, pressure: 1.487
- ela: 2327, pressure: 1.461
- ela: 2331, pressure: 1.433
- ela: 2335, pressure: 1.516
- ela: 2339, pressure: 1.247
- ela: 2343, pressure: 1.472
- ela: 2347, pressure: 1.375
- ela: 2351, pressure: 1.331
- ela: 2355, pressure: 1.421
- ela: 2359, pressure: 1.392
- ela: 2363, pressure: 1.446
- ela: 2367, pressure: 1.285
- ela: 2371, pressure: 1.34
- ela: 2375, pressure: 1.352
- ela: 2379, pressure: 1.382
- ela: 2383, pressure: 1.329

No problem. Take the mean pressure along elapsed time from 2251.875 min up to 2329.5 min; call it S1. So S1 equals 1.38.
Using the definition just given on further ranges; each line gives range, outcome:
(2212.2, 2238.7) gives 1.35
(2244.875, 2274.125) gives 1.32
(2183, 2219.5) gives 1.34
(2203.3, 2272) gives 1.33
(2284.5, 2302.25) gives 1.43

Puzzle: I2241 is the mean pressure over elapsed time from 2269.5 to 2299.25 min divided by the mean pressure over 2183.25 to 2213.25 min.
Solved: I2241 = 1.05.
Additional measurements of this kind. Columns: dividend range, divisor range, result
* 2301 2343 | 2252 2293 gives 1.05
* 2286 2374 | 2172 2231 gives 1.04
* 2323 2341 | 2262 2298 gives 1.04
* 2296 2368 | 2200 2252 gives 1.04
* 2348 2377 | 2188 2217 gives 1.03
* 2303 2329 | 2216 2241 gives 1.04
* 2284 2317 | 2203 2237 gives 1.05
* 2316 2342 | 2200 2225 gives 1.07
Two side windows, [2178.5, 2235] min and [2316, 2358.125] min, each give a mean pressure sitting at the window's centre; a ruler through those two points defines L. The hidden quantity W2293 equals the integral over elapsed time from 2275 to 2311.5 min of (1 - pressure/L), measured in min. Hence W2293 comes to -0.3 min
